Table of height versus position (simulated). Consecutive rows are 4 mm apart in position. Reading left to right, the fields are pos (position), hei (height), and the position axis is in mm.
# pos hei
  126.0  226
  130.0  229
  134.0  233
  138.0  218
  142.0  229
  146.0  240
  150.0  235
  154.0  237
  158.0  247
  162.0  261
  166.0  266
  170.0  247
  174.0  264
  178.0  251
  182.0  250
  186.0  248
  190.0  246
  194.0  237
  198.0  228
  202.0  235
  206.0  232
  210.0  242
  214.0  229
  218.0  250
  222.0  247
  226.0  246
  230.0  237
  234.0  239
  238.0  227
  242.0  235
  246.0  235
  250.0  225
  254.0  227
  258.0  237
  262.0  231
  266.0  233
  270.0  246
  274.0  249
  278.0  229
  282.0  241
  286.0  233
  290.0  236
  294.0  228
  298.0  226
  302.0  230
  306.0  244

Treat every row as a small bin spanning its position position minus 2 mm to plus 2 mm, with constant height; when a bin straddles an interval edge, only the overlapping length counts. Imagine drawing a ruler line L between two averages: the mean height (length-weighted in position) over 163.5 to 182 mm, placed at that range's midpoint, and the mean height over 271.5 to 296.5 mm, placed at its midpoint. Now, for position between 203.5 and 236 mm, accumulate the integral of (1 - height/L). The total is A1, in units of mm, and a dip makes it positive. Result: 1.0 mm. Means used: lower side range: 256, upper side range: 236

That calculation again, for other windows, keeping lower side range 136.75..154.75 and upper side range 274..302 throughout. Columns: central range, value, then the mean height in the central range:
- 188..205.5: -0.3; 236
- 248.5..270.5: 0.0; 232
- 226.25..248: -0.3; 236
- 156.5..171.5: -1.5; 256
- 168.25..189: -1.7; 252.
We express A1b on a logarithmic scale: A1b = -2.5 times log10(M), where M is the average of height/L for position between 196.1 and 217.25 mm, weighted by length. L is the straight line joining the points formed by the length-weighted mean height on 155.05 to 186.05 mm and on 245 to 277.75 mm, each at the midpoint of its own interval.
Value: 0.06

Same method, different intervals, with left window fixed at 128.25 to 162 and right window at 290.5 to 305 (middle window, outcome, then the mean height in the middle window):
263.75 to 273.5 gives -0.045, 241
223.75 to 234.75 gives -0.040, 241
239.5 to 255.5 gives 0.005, 230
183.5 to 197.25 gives -0.040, 242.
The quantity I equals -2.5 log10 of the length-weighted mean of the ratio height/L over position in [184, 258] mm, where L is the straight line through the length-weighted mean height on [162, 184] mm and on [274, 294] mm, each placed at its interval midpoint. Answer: 0.05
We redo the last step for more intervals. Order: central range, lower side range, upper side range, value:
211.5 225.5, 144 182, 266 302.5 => 0.00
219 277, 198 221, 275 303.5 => -0.01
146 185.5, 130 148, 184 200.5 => -0.07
